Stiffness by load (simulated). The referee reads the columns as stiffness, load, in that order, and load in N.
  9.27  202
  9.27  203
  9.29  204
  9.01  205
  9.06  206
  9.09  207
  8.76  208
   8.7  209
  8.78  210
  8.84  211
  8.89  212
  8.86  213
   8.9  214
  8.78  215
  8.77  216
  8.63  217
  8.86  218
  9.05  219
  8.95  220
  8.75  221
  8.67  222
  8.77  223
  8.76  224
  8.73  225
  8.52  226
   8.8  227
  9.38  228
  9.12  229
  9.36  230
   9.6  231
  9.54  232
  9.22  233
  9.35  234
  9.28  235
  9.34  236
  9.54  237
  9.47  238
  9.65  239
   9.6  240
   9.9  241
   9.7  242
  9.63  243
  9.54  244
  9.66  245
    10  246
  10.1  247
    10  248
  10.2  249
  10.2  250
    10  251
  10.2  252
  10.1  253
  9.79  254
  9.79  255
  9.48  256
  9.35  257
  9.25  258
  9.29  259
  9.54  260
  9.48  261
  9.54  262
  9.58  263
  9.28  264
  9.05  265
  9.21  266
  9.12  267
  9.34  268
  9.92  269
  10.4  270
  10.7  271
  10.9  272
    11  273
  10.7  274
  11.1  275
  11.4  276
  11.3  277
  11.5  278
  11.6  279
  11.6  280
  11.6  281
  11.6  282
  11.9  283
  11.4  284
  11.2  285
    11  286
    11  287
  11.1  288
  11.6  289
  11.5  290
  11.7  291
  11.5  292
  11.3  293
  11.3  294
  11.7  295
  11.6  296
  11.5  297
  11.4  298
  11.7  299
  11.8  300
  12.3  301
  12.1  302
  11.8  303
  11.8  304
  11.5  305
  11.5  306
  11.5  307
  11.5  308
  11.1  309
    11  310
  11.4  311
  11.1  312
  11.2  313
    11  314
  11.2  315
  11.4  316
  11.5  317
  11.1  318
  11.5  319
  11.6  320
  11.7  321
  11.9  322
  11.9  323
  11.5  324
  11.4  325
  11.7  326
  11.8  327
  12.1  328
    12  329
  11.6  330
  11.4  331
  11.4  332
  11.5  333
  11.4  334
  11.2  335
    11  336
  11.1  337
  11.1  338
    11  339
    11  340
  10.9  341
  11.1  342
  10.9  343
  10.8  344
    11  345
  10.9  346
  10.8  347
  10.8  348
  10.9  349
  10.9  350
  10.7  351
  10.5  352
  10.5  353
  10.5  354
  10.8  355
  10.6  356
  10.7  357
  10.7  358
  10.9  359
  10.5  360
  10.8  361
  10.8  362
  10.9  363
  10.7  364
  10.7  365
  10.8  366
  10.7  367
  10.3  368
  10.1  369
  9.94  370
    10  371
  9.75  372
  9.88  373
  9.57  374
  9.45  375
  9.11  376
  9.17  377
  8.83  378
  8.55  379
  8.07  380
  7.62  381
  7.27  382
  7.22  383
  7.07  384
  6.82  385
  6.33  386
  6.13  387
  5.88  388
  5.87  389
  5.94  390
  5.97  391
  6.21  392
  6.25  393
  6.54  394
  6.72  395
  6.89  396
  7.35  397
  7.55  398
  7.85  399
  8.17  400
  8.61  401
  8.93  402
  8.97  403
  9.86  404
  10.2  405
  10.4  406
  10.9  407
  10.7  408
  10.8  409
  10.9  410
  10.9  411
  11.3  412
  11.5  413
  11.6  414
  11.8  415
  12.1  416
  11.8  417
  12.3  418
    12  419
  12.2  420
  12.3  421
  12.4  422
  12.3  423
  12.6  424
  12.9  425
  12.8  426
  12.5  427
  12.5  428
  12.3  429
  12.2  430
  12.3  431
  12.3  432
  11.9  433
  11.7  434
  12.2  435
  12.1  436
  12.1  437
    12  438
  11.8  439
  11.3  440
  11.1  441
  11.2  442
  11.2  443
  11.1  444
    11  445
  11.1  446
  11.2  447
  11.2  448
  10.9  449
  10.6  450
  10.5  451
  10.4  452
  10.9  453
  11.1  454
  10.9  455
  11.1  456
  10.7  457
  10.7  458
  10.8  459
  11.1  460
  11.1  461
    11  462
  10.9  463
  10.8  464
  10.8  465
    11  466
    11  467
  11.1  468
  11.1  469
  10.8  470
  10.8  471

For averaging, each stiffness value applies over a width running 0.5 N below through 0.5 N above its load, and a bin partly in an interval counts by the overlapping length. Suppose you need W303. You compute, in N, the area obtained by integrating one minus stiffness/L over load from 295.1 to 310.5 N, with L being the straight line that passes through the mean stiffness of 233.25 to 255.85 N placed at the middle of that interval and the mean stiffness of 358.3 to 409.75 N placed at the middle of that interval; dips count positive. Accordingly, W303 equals -3.8 N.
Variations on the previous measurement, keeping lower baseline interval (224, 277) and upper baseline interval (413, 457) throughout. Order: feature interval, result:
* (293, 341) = -4.8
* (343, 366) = 0.2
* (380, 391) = 4.4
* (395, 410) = 3.0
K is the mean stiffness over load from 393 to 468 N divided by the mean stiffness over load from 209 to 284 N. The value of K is 1.12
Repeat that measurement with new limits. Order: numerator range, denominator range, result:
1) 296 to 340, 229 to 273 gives 1.19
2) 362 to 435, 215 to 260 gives 1.04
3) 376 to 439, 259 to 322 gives 0.89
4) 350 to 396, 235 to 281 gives 0.89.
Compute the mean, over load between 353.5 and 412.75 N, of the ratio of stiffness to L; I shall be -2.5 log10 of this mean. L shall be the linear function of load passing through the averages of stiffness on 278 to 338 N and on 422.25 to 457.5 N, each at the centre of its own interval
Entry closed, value 0.27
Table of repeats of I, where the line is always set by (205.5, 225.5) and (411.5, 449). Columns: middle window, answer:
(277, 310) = -0.16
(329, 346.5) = -0.06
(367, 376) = 0.12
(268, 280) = -0.13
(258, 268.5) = 0.02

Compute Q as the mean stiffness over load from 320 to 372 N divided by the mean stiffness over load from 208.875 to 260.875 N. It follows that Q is 1.18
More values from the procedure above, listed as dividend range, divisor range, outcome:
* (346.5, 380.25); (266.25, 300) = 0.92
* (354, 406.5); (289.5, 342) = 0.76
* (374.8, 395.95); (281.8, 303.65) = 0.62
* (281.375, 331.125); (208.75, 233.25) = 1.29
